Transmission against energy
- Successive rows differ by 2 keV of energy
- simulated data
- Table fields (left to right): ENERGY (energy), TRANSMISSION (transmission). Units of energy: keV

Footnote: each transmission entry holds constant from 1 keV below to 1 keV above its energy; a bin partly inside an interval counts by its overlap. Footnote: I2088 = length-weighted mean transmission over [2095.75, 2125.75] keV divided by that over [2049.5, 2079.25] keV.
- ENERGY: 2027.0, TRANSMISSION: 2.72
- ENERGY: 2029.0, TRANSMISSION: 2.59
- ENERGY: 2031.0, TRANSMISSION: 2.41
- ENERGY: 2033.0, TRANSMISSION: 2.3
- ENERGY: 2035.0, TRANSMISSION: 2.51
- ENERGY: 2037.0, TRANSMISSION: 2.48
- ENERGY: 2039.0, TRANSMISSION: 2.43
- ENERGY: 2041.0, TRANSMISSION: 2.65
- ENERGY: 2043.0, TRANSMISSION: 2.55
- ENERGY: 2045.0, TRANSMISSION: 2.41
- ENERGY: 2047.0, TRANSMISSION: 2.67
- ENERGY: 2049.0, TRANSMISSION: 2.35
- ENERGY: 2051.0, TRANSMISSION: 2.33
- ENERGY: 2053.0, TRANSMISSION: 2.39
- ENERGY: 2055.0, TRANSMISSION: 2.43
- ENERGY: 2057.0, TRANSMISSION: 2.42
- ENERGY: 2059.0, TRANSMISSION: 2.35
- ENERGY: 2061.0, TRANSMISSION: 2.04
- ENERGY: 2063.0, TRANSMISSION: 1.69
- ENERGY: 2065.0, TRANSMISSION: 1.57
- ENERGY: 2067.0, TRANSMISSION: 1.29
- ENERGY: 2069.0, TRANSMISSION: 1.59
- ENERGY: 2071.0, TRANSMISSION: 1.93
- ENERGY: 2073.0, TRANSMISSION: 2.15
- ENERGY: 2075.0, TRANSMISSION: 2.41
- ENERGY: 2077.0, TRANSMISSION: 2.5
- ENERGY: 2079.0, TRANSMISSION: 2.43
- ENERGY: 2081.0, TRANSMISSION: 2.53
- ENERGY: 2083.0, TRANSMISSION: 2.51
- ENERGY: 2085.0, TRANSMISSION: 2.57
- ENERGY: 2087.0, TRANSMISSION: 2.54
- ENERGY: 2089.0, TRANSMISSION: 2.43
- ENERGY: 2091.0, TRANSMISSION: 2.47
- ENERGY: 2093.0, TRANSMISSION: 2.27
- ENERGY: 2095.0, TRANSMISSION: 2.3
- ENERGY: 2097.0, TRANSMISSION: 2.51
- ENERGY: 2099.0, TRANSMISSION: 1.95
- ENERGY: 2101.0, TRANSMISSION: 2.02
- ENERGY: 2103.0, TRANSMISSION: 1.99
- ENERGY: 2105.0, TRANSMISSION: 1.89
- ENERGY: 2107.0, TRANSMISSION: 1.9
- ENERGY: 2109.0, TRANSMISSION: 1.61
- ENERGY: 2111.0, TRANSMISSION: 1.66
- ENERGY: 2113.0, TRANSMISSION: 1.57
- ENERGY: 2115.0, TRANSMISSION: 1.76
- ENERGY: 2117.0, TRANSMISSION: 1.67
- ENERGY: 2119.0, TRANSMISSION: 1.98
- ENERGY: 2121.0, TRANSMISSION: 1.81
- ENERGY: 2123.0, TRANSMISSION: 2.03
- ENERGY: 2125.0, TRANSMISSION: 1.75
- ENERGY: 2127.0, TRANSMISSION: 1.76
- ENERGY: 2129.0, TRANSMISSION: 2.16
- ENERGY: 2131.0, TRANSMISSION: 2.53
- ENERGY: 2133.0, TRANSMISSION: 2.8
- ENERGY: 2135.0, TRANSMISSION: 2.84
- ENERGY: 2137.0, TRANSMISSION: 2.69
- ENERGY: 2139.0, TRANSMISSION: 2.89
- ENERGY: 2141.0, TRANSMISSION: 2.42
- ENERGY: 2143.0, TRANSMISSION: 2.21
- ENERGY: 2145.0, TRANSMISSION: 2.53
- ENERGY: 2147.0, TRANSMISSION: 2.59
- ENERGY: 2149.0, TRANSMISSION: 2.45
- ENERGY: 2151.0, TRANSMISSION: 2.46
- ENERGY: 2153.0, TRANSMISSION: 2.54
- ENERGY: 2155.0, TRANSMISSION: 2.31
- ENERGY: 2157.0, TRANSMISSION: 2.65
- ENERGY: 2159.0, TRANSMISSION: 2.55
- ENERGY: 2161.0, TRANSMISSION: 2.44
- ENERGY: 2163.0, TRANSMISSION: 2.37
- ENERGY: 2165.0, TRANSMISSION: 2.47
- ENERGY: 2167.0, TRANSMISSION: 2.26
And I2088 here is 0.9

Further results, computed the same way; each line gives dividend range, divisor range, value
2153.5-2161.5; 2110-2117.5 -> 1.50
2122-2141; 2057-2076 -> 1.24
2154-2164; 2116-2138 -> 1.13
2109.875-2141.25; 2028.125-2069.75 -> 0.94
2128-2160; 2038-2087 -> 1.12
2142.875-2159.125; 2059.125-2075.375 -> 1.35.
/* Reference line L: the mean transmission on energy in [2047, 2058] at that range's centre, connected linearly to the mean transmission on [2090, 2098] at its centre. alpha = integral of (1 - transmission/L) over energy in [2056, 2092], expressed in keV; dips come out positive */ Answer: 3.1 keV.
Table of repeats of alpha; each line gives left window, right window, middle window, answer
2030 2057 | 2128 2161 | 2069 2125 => 8.67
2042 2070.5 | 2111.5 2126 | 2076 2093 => -4.28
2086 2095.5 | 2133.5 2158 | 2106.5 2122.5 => 4.67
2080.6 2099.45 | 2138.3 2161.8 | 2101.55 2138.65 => 6.38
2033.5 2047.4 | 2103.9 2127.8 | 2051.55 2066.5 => 1.50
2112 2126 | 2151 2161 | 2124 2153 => -3.64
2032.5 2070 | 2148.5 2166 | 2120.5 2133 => 1.70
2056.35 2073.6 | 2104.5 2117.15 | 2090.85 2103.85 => -3.20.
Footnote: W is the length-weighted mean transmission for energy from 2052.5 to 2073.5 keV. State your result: 1.97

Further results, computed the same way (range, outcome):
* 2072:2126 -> 2.12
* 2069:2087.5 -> 2.35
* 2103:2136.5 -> 1.99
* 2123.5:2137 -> 2.32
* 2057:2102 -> 2.19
